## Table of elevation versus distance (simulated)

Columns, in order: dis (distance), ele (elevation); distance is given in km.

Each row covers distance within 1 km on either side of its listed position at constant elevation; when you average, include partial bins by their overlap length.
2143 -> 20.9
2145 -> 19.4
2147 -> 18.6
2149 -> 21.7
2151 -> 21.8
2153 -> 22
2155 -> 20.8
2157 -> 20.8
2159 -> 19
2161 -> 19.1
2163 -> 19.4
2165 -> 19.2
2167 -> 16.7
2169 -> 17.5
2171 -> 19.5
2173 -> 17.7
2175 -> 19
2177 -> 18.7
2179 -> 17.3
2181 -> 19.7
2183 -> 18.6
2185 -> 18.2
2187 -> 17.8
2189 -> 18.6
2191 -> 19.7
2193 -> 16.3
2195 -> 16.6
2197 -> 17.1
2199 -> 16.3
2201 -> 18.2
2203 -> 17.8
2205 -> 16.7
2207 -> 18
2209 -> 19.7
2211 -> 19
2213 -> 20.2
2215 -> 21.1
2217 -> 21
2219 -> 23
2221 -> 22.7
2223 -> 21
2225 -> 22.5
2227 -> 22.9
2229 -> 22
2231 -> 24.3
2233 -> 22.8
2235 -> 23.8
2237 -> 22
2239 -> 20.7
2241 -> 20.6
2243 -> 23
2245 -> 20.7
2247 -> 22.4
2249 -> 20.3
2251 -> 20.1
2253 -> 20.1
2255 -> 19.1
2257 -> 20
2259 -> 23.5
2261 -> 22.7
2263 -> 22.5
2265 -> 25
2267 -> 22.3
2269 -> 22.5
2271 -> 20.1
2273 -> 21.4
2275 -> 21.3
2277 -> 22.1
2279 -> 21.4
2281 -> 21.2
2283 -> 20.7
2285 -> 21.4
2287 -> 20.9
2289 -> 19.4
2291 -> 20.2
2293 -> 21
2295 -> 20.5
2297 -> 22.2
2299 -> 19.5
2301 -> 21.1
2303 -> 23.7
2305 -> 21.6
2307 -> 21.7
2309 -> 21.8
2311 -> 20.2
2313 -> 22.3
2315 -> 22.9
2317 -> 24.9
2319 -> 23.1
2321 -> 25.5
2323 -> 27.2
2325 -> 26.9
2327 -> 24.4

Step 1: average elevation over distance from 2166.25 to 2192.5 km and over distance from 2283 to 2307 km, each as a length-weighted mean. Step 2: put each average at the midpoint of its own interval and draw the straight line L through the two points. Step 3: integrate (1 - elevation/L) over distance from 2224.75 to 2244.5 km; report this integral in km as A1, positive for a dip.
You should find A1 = -2.8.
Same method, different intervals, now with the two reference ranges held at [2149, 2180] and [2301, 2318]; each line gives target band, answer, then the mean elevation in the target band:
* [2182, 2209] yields 2.97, 17.8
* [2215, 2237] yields -2.05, 22.5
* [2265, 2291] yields 0.39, 21.3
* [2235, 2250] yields -0.45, 21.5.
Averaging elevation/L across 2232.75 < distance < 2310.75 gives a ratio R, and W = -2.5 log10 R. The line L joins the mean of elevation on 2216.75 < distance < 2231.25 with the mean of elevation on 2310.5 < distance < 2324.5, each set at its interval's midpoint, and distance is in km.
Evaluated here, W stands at 0.085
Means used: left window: 22.4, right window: 24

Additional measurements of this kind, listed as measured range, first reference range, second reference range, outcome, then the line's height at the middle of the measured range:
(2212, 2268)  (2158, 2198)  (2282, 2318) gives -0.10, 19.9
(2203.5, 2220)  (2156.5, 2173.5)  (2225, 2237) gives 0.11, 21.8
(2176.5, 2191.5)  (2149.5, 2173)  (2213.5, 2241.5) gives 0.11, 20.5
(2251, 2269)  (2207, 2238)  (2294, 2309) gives -0.01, 21.6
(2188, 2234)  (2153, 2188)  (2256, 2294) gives 0.00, 19.9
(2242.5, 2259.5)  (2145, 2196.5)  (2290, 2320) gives -0.01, 20.6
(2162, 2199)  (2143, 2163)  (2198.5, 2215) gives 0.07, 19.4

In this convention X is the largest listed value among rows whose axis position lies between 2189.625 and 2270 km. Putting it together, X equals 25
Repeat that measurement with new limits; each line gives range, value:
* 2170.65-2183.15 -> 19.7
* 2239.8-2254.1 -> 23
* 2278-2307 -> 23.7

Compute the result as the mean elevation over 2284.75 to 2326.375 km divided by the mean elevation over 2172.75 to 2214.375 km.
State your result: 1.2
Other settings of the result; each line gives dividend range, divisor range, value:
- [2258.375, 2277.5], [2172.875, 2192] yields 1.20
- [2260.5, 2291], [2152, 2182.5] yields 1.13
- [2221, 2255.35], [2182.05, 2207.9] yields 1.23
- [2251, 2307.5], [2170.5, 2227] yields 1.12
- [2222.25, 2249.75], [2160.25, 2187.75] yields 1.20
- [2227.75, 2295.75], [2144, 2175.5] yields 1.10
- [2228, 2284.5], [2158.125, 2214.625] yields 1.19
